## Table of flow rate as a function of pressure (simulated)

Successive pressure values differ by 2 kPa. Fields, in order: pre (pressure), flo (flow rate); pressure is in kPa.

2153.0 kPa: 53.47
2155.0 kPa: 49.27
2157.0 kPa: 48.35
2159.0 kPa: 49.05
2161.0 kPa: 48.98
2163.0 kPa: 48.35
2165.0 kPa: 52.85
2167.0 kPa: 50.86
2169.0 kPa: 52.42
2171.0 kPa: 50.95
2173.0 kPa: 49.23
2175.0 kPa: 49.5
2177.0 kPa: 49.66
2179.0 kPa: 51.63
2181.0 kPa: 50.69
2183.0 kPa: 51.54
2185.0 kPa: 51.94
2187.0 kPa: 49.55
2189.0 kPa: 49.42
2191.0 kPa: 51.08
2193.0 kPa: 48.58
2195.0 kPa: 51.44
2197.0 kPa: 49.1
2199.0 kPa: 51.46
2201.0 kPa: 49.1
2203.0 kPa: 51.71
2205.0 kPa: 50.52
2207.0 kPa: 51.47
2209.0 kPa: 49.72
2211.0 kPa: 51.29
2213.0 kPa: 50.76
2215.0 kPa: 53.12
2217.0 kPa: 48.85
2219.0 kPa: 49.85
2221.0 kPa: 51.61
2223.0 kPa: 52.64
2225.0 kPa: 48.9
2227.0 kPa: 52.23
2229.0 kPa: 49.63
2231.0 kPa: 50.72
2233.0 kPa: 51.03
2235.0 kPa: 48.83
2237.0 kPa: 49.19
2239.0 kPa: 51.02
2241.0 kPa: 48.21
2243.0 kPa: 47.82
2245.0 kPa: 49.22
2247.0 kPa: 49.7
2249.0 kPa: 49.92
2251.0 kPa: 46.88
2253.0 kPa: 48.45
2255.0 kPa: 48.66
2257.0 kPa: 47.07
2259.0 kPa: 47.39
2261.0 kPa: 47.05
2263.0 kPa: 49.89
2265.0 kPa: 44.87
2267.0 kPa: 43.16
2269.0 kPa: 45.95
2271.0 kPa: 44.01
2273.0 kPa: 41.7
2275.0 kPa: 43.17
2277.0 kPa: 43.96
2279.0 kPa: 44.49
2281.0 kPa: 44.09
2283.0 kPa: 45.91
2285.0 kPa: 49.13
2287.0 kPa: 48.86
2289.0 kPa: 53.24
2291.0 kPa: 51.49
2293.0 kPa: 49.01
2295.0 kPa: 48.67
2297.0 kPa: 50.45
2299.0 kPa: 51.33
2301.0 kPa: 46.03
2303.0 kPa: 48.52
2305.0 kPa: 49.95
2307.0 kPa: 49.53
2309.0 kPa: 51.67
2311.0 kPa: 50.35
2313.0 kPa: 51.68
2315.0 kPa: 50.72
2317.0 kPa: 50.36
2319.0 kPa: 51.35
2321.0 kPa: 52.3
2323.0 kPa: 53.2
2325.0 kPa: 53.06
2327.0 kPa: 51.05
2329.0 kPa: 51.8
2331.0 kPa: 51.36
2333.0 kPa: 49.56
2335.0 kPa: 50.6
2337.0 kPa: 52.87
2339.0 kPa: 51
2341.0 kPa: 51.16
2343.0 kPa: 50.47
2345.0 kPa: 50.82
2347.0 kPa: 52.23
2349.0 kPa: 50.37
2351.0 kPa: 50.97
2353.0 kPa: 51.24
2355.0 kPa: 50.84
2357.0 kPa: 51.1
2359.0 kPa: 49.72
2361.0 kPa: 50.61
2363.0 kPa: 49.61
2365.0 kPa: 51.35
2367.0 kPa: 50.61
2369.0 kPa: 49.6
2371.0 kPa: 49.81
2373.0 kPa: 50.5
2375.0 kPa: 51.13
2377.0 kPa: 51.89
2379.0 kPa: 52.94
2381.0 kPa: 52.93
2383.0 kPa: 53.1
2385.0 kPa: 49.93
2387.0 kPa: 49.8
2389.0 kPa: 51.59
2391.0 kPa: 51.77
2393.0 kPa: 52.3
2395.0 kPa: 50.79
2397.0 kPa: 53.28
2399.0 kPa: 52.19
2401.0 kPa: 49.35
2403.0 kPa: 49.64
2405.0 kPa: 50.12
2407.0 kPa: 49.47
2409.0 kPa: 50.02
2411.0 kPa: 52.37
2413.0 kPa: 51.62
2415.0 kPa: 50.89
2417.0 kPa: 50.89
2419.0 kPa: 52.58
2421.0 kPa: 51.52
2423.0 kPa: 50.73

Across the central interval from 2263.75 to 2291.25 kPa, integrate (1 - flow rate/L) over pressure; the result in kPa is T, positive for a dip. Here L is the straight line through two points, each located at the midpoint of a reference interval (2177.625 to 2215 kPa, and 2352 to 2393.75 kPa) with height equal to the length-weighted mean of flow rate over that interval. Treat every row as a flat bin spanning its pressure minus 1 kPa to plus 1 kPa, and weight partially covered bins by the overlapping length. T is 2.7 kPa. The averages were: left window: 50.7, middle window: 45.9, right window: 51.1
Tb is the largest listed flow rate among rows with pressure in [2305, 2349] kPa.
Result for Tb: 53.2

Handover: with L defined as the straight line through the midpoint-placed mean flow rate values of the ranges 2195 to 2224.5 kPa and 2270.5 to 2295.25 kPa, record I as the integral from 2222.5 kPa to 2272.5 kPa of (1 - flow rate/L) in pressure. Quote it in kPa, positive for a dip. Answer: 0.3 kPa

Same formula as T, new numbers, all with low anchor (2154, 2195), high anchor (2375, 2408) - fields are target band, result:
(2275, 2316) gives 1.6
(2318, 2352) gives -0.3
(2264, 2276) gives 1.6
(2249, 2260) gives 0.6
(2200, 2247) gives 0.1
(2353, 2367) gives 0.2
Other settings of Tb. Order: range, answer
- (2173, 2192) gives 51.94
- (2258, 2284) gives 49.89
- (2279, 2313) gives 53.24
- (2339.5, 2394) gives 53.1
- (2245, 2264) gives 49.92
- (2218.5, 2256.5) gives 52.64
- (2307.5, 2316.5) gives 51.68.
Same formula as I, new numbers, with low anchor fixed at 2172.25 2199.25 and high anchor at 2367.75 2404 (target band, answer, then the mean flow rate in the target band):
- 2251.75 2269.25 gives 1.3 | 47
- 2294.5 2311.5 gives 0.4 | 49.6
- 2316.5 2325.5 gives -0.2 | 52.1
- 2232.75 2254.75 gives 0.7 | 49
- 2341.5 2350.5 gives 0.0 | 51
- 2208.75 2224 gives -0.2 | 51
